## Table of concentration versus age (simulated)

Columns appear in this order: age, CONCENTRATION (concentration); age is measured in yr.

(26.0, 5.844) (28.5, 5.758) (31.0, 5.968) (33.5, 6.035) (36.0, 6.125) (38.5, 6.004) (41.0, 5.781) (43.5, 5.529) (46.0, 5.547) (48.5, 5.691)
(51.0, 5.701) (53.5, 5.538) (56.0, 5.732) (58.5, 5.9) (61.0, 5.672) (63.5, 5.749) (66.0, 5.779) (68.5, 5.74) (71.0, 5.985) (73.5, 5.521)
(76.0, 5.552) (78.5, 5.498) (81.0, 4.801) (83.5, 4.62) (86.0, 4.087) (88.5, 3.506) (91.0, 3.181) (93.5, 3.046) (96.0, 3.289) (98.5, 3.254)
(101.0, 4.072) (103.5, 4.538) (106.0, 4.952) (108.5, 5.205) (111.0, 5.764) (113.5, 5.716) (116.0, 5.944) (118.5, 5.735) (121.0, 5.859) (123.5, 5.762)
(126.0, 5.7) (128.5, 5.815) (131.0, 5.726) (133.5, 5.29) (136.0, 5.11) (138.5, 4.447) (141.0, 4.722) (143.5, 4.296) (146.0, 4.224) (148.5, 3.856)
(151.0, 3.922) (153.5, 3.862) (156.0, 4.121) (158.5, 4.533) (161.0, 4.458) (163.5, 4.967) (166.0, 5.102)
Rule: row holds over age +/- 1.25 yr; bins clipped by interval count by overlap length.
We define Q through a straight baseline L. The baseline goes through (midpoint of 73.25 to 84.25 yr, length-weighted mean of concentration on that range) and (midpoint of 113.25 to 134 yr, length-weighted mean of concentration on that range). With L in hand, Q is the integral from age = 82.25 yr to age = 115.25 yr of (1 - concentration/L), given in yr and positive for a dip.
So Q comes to 7.1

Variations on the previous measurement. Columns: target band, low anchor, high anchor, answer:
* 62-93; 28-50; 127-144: 3.3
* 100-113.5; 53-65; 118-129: 1.8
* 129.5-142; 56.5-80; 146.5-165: -1.3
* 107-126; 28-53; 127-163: -2.9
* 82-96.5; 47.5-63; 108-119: 5.2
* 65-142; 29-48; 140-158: -2.5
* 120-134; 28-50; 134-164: -3.1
